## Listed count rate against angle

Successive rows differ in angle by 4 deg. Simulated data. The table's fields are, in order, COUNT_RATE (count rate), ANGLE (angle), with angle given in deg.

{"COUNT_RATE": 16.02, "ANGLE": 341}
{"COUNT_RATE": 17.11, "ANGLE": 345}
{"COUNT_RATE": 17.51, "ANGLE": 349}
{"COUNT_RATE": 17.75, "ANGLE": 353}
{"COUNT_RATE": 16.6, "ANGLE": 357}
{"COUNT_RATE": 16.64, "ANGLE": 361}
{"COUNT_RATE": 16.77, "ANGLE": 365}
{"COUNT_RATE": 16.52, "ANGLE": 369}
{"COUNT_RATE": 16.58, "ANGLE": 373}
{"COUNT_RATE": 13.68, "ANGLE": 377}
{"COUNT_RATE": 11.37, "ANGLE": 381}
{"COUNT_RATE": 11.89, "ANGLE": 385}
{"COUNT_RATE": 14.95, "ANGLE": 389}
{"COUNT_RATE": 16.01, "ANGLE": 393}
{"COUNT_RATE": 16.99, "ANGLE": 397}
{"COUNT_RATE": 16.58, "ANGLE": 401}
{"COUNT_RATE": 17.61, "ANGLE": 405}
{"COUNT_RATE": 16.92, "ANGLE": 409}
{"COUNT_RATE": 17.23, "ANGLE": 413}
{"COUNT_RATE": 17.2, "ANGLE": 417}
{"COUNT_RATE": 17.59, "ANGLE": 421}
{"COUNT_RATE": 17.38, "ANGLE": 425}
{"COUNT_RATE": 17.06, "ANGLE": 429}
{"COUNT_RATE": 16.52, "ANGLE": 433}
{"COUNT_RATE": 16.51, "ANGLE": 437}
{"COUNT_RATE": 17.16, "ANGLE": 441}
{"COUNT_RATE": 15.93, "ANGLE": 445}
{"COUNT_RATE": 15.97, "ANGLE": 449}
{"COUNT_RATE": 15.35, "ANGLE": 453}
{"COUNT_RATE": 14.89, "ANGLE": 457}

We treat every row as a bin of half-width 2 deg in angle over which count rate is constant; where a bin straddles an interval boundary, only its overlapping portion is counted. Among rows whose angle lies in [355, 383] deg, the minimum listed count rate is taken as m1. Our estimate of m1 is 11.37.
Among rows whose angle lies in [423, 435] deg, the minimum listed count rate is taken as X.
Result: 16.52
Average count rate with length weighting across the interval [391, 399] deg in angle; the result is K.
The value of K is 16.5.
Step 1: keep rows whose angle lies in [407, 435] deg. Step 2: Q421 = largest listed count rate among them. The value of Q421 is 17.59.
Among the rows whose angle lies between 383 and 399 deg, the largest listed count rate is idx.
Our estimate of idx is 16.99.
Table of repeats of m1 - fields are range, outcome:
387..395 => 14.95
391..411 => 16.01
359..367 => 16.64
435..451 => 15.93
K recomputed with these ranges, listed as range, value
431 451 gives 16.4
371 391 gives 13.7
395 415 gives 17.1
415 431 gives 17.3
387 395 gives 15.5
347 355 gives 17.6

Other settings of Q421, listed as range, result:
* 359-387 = 16.77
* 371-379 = 16.58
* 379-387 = 11.89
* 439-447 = 17.16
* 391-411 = 17.61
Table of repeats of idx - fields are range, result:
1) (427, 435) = 17.06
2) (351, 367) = 17.75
